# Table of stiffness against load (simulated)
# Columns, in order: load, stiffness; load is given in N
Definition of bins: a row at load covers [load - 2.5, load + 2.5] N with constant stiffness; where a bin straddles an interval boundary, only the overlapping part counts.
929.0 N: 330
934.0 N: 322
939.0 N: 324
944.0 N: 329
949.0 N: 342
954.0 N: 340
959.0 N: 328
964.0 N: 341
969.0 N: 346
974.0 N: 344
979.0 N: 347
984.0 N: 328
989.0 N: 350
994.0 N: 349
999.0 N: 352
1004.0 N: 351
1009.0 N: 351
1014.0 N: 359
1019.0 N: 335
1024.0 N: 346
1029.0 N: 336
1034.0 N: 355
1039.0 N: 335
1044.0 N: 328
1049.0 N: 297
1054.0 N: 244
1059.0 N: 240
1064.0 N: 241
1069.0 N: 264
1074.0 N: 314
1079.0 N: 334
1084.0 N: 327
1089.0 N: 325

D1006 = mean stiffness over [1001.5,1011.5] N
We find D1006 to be 351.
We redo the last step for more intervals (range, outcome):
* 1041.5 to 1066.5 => 270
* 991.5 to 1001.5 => 350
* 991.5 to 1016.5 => 352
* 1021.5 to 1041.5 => 343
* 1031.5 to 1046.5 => 339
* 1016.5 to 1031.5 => 339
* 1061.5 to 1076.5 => 273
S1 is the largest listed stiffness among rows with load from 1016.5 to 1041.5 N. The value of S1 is 355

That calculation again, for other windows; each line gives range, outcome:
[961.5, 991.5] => 350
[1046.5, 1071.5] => 297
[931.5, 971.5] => 346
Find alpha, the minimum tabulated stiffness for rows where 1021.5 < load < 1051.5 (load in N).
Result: 297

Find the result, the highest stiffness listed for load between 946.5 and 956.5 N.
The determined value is 342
